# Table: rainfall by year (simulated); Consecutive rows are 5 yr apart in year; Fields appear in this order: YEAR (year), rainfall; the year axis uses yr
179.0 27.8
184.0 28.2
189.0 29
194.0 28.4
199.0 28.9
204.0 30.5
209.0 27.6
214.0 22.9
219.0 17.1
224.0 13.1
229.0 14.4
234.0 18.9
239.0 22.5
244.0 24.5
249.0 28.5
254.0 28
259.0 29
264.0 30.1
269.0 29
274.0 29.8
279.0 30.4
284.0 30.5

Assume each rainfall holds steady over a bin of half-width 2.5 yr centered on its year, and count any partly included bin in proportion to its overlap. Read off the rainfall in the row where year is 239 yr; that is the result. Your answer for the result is 22.5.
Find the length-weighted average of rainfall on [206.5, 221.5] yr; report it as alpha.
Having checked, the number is 22.5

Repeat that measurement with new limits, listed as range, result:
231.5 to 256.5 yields 24.5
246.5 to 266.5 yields 28.9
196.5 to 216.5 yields 27.5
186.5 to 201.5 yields 28.8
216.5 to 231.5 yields 14.9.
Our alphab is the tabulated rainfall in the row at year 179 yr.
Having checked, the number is 27.8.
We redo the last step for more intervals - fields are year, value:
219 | 17.1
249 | 28.5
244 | 24.5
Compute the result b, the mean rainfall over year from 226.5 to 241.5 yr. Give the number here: 18.6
